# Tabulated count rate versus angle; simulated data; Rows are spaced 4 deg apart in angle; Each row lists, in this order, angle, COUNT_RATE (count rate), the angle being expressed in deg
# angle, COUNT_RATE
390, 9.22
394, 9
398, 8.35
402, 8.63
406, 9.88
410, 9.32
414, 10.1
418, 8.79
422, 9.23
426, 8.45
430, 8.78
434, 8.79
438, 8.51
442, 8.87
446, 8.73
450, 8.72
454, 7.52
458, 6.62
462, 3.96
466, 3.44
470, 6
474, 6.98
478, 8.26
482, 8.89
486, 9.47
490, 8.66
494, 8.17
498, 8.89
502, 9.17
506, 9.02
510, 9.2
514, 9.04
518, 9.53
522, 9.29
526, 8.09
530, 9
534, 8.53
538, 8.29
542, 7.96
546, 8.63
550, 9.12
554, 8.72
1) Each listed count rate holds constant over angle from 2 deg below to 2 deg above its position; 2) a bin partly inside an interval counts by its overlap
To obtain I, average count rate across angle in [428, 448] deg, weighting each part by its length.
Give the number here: 8.74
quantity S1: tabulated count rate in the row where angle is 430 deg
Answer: 8.78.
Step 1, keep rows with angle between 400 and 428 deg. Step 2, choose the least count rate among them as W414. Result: 8.45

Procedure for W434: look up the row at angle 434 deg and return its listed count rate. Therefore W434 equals 8.79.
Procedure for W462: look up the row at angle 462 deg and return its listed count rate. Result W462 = 3.96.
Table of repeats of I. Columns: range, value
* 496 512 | 9.07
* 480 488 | 9.18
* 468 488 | 7.92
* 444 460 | 7.9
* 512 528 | 8.99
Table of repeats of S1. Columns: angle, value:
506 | 9.02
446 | 8.73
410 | 9.32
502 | 9.17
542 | 7.96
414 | 10.1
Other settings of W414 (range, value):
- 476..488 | 8.26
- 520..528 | 8.09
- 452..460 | 6.62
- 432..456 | 7.52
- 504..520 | 9.02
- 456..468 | 3.44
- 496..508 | 8.89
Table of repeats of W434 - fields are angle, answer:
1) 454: 7.52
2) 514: 9.04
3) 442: 8.87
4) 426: 8.45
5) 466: 3.44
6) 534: 8.53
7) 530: 9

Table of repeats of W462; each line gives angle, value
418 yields 8.79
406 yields 9.88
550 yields 9.12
